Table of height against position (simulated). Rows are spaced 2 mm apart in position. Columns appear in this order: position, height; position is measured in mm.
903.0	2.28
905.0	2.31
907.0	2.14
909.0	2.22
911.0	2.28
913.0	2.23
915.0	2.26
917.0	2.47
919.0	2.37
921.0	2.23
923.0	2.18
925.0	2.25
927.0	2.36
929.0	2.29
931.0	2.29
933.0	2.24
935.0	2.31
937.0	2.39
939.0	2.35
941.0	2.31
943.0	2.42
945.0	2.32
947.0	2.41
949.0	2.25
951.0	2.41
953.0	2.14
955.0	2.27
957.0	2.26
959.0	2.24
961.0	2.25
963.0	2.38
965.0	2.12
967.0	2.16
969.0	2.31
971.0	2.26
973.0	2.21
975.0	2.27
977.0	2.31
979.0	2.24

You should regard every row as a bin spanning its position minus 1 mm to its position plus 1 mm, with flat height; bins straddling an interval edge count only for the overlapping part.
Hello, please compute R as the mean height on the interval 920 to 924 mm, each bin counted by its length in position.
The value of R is 2.21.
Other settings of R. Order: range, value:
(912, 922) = 2.31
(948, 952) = 2.33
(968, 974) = 2.26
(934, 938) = 2.35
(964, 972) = 2.21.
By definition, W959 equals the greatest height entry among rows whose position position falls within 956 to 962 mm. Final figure 2.26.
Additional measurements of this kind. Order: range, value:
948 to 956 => 2.41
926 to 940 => 2.39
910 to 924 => 2.47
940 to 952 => 2.42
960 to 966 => 2.38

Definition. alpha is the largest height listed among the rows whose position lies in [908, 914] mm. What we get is 2.28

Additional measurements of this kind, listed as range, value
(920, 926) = 2.25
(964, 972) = 2.31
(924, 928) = 2.36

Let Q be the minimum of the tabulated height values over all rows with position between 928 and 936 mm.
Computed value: 2.24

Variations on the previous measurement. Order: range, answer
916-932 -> 2.18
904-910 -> 2.14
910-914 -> 2.23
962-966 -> 2.12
